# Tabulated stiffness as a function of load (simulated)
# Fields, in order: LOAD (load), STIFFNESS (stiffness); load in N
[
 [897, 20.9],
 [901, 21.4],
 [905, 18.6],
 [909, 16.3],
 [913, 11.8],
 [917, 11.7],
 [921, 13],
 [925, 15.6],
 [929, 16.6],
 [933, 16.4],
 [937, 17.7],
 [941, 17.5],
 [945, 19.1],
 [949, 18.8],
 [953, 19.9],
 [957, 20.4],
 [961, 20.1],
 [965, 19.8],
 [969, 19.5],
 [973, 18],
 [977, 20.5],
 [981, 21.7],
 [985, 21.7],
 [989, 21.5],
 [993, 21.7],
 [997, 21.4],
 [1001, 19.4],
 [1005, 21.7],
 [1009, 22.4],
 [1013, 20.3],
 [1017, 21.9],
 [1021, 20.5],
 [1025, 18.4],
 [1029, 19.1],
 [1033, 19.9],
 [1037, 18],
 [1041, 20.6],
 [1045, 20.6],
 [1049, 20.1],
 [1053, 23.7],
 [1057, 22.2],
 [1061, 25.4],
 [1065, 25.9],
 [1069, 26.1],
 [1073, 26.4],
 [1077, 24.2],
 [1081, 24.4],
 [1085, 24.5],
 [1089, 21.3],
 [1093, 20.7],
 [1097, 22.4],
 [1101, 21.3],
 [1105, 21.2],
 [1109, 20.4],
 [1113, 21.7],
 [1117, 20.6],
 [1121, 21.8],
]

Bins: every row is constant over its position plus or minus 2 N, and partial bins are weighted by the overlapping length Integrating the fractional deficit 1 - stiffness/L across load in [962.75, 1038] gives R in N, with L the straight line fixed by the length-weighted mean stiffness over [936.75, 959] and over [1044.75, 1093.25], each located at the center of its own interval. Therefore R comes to 2.07 N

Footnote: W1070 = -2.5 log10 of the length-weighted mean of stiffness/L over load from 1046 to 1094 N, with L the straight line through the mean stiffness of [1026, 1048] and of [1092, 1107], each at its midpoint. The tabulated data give -0.16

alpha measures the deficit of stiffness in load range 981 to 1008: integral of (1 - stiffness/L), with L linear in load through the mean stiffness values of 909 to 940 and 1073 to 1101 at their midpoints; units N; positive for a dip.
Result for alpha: -4.3 N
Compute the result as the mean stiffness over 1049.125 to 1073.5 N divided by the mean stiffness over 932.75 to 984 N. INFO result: 1.27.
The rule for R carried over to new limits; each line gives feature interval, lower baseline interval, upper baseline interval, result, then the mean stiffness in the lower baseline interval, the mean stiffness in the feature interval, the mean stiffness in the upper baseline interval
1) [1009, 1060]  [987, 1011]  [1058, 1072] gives 6.5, 21.3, 20.6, 25.6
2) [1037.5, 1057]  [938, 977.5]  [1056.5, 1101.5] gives 1.4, 19.3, 21.1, 23.9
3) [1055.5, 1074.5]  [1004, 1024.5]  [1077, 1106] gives -2.8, 21.1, 25.2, 22.4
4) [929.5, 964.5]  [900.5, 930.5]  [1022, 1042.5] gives -4.9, 15.3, 18.7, 19.2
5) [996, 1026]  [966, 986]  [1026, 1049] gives -1.4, 20.2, 20.8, 19.6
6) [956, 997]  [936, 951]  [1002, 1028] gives -2.3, 18.3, 20.5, 20.7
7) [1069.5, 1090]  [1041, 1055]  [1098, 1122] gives -3.1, 21.3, 24.4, 21.2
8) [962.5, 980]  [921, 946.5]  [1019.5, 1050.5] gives -1.7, 16.8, 19.6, 19.6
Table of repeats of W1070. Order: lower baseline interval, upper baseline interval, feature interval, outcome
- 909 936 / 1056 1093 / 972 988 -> -0.14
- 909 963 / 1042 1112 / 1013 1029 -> 0.02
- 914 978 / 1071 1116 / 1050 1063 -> -0.10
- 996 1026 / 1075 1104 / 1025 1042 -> 0.11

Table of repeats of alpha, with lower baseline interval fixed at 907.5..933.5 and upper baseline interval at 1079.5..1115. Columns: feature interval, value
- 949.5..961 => -3.0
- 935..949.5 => -2.8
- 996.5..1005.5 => -1.4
